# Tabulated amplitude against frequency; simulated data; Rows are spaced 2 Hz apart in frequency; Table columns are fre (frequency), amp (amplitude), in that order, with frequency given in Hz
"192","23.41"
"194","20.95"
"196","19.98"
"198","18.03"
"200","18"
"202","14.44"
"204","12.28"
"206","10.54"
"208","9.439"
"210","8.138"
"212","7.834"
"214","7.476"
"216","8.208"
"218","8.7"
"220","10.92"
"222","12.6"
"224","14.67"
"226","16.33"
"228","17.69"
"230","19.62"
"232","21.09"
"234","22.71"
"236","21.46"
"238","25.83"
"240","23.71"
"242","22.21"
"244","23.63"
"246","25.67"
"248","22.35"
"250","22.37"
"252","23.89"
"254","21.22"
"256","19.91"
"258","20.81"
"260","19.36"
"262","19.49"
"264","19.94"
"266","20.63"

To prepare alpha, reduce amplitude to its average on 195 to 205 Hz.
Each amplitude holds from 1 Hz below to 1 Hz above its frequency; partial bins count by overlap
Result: 16.5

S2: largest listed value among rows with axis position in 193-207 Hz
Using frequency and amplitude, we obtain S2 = 20.95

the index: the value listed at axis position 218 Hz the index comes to 8.7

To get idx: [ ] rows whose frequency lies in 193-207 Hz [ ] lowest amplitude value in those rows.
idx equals 10.54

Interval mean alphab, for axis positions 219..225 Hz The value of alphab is 12.7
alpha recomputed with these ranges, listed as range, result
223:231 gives 17.1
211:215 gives 7.65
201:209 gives 11.7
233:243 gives 23.2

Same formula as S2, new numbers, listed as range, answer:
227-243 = 25.83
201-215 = 14.44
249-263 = 23.89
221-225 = 14.67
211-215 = 7.834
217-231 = 19.62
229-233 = 21.09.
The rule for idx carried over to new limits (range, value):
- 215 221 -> 8.208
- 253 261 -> 19.36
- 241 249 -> 22.21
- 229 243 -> 19.62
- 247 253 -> 22.35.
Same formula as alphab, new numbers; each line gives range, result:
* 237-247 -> 24.2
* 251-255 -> 22.6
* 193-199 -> 19.7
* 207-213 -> 8.47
